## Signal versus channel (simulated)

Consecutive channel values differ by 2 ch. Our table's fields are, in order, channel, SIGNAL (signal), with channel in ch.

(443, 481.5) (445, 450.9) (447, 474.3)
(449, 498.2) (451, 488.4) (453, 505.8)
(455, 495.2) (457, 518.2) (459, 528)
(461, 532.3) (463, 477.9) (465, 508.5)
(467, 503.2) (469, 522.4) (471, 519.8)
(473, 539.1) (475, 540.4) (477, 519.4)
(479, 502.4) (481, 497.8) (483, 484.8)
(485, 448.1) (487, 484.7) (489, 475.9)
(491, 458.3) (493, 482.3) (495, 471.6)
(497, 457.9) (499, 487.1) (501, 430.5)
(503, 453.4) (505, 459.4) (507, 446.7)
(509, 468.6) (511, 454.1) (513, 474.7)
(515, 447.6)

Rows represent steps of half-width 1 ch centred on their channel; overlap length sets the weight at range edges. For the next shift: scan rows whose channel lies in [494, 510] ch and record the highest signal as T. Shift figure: 487.1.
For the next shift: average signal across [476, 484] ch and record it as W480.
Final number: 501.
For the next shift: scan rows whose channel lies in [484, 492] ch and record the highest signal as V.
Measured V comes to 484.7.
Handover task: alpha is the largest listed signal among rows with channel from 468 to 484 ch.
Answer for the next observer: 540.4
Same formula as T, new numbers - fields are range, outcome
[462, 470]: 522.4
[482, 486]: 484.8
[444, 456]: 505.8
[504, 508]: 459.4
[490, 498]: 482.3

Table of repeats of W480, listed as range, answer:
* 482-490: 473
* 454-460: 514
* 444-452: 478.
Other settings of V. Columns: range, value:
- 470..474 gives 539.1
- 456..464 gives 532.3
